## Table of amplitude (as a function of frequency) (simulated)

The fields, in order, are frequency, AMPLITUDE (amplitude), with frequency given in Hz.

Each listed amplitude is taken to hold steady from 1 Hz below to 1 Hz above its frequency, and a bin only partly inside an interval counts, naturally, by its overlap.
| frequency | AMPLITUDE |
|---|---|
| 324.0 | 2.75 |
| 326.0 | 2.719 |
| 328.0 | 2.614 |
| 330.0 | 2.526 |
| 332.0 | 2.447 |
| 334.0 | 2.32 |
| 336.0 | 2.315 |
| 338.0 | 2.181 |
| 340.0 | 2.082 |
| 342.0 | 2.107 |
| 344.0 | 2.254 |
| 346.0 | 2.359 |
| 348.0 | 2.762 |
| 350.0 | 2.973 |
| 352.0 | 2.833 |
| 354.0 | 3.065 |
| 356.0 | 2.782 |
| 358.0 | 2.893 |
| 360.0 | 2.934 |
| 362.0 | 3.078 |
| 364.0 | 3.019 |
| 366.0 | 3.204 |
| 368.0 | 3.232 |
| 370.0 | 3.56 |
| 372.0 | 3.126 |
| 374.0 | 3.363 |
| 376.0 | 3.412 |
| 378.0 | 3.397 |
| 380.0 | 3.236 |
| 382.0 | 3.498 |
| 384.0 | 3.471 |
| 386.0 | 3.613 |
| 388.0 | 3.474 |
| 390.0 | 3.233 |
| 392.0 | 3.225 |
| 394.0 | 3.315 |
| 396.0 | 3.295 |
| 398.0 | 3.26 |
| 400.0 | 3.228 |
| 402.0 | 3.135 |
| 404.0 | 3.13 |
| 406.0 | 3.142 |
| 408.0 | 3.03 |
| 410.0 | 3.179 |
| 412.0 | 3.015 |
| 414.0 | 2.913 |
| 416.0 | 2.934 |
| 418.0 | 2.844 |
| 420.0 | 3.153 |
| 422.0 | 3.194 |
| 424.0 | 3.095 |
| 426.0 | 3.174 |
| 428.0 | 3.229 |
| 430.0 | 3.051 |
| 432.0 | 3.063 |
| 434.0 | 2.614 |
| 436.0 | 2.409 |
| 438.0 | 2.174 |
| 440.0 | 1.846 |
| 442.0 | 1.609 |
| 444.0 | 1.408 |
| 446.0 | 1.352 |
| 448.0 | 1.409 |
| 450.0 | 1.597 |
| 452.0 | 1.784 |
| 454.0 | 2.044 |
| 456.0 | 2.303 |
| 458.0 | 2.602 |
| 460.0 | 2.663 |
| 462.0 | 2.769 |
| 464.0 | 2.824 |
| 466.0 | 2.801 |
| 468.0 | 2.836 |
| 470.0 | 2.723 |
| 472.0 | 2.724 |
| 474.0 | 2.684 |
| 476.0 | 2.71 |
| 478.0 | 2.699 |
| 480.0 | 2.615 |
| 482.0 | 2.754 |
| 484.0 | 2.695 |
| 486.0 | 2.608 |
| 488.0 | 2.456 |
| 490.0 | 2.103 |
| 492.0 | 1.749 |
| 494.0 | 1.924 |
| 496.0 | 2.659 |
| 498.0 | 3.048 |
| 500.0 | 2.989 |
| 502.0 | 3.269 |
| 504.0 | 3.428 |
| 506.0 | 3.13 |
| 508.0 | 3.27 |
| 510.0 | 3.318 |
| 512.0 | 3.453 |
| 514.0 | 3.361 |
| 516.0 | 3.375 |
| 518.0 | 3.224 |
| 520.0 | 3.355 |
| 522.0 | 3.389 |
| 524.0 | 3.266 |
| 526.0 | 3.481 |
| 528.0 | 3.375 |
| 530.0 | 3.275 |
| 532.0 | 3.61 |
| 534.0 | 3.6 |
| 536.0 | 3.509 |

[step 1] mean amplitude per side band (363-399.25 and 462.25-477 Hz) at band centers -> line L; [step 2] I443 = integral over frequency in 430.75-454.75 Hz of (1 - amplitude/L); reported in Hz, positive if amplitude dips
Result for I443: 8.1 Hz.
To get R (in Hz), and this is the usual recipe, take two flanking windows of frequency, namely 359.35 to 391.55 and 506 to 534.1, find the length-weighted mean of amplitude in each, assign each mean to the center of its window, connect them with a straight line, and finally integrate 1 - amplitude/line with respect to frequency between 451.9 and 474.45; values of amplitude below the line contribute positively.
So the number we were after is 5.1 Hz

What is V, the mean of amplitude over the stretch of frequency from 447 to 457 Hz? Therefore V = 1.83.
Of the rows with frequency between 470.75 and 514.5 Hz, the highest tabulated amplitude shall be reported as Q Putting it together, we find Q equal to 3.453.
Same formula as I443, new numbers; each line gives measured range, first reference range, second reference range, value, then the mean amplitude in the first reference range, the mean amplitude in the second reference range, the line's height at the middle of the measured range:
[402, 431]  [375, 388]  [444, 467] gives -2.58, 3.44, 2.16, 2.84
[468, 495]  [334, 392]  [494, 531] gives 5.63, 2.97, 3.22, 3.17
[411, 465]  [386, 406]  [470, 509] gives 9.68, 3.27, 2.71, 3.02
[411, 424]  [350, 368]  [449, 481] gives -1.35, 2.99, 2.52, 2.73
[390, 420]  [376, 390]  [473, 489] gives 1.24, 3.43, 2.65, 3.26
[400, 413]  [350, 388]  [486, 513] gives -0.07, 3.21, 2.82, 3.1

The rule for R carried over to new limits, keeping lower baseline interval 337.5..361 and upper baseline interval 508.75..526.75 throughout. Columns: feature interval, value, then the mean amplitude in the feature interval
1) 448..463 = 4.32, 2.2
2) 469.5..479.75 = 1.50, 2.7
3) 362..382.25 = -4.28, 3.29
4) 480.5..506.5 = 4.66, 2.67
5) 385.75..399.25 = -2.54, 3.33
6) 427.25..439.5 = 1.11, 2.71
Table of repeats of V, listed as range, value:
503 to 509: 3.28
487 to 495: 2.06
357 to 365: 2.98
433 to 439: 2.4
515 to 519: 3.3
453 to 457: 2.17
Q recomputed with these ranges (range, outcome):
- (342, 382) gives 3.56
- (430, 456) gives 3.063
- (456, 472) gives 2.836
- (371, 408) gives 3.613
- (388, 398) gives 3.474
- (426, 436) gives 3.229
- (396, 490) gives 3.295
